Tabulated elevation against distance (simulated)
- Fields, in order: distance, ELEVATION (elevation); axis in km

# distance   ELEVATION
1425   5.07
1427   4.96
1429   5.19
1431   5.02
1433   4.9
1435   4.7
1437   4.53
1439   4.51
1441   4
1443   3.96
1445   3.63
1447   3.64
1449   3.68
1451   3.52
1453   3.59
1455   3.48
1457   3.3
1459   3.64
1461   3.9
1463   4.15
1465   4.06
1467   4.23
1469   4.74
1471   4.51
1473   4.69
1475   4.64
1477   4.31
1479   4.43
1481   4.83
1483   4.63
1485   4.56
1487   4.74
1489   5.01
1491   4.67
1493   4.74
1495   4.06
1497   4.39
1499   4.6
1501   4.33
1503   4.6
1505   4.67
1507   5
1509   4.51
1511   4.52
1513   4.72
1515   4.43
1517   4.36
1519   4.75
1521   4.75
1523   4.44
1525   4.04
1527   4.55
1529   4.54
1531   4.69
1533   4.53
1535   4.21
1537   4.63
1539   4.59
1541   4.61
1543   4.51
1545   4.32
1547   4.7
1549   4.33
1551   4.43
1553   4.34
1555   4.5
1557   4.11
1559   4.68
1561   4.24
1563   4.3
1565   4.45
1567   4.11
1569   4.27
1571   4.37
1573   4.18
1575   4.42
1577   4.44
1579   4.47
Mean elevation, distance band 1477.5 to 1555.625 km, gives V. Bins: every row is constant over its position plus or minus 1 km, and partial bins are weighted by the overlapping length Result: 4.54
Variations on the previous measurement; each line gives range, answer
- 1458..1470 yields 4.12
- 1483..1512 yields 4.6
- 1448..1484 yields 4.13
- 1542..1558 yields 4.41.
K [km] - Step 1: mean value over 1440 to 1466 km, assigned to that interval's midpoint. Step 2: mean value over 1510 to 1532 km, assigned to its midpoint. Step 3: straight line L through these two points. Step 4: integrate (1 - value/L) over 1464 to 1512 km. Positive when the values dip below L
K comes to -4.9 km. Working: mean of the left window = 3.73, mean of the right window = 4.53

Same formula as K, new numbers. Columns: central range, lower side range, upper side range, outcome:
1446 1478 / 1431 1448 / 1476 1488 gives 3.2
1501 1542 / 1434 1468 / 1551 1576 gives -3.7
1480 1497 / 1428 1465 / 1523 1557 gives -1.6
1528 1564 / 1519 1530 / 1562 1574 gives -0.6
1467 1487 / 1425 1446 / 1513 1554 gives -0.2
